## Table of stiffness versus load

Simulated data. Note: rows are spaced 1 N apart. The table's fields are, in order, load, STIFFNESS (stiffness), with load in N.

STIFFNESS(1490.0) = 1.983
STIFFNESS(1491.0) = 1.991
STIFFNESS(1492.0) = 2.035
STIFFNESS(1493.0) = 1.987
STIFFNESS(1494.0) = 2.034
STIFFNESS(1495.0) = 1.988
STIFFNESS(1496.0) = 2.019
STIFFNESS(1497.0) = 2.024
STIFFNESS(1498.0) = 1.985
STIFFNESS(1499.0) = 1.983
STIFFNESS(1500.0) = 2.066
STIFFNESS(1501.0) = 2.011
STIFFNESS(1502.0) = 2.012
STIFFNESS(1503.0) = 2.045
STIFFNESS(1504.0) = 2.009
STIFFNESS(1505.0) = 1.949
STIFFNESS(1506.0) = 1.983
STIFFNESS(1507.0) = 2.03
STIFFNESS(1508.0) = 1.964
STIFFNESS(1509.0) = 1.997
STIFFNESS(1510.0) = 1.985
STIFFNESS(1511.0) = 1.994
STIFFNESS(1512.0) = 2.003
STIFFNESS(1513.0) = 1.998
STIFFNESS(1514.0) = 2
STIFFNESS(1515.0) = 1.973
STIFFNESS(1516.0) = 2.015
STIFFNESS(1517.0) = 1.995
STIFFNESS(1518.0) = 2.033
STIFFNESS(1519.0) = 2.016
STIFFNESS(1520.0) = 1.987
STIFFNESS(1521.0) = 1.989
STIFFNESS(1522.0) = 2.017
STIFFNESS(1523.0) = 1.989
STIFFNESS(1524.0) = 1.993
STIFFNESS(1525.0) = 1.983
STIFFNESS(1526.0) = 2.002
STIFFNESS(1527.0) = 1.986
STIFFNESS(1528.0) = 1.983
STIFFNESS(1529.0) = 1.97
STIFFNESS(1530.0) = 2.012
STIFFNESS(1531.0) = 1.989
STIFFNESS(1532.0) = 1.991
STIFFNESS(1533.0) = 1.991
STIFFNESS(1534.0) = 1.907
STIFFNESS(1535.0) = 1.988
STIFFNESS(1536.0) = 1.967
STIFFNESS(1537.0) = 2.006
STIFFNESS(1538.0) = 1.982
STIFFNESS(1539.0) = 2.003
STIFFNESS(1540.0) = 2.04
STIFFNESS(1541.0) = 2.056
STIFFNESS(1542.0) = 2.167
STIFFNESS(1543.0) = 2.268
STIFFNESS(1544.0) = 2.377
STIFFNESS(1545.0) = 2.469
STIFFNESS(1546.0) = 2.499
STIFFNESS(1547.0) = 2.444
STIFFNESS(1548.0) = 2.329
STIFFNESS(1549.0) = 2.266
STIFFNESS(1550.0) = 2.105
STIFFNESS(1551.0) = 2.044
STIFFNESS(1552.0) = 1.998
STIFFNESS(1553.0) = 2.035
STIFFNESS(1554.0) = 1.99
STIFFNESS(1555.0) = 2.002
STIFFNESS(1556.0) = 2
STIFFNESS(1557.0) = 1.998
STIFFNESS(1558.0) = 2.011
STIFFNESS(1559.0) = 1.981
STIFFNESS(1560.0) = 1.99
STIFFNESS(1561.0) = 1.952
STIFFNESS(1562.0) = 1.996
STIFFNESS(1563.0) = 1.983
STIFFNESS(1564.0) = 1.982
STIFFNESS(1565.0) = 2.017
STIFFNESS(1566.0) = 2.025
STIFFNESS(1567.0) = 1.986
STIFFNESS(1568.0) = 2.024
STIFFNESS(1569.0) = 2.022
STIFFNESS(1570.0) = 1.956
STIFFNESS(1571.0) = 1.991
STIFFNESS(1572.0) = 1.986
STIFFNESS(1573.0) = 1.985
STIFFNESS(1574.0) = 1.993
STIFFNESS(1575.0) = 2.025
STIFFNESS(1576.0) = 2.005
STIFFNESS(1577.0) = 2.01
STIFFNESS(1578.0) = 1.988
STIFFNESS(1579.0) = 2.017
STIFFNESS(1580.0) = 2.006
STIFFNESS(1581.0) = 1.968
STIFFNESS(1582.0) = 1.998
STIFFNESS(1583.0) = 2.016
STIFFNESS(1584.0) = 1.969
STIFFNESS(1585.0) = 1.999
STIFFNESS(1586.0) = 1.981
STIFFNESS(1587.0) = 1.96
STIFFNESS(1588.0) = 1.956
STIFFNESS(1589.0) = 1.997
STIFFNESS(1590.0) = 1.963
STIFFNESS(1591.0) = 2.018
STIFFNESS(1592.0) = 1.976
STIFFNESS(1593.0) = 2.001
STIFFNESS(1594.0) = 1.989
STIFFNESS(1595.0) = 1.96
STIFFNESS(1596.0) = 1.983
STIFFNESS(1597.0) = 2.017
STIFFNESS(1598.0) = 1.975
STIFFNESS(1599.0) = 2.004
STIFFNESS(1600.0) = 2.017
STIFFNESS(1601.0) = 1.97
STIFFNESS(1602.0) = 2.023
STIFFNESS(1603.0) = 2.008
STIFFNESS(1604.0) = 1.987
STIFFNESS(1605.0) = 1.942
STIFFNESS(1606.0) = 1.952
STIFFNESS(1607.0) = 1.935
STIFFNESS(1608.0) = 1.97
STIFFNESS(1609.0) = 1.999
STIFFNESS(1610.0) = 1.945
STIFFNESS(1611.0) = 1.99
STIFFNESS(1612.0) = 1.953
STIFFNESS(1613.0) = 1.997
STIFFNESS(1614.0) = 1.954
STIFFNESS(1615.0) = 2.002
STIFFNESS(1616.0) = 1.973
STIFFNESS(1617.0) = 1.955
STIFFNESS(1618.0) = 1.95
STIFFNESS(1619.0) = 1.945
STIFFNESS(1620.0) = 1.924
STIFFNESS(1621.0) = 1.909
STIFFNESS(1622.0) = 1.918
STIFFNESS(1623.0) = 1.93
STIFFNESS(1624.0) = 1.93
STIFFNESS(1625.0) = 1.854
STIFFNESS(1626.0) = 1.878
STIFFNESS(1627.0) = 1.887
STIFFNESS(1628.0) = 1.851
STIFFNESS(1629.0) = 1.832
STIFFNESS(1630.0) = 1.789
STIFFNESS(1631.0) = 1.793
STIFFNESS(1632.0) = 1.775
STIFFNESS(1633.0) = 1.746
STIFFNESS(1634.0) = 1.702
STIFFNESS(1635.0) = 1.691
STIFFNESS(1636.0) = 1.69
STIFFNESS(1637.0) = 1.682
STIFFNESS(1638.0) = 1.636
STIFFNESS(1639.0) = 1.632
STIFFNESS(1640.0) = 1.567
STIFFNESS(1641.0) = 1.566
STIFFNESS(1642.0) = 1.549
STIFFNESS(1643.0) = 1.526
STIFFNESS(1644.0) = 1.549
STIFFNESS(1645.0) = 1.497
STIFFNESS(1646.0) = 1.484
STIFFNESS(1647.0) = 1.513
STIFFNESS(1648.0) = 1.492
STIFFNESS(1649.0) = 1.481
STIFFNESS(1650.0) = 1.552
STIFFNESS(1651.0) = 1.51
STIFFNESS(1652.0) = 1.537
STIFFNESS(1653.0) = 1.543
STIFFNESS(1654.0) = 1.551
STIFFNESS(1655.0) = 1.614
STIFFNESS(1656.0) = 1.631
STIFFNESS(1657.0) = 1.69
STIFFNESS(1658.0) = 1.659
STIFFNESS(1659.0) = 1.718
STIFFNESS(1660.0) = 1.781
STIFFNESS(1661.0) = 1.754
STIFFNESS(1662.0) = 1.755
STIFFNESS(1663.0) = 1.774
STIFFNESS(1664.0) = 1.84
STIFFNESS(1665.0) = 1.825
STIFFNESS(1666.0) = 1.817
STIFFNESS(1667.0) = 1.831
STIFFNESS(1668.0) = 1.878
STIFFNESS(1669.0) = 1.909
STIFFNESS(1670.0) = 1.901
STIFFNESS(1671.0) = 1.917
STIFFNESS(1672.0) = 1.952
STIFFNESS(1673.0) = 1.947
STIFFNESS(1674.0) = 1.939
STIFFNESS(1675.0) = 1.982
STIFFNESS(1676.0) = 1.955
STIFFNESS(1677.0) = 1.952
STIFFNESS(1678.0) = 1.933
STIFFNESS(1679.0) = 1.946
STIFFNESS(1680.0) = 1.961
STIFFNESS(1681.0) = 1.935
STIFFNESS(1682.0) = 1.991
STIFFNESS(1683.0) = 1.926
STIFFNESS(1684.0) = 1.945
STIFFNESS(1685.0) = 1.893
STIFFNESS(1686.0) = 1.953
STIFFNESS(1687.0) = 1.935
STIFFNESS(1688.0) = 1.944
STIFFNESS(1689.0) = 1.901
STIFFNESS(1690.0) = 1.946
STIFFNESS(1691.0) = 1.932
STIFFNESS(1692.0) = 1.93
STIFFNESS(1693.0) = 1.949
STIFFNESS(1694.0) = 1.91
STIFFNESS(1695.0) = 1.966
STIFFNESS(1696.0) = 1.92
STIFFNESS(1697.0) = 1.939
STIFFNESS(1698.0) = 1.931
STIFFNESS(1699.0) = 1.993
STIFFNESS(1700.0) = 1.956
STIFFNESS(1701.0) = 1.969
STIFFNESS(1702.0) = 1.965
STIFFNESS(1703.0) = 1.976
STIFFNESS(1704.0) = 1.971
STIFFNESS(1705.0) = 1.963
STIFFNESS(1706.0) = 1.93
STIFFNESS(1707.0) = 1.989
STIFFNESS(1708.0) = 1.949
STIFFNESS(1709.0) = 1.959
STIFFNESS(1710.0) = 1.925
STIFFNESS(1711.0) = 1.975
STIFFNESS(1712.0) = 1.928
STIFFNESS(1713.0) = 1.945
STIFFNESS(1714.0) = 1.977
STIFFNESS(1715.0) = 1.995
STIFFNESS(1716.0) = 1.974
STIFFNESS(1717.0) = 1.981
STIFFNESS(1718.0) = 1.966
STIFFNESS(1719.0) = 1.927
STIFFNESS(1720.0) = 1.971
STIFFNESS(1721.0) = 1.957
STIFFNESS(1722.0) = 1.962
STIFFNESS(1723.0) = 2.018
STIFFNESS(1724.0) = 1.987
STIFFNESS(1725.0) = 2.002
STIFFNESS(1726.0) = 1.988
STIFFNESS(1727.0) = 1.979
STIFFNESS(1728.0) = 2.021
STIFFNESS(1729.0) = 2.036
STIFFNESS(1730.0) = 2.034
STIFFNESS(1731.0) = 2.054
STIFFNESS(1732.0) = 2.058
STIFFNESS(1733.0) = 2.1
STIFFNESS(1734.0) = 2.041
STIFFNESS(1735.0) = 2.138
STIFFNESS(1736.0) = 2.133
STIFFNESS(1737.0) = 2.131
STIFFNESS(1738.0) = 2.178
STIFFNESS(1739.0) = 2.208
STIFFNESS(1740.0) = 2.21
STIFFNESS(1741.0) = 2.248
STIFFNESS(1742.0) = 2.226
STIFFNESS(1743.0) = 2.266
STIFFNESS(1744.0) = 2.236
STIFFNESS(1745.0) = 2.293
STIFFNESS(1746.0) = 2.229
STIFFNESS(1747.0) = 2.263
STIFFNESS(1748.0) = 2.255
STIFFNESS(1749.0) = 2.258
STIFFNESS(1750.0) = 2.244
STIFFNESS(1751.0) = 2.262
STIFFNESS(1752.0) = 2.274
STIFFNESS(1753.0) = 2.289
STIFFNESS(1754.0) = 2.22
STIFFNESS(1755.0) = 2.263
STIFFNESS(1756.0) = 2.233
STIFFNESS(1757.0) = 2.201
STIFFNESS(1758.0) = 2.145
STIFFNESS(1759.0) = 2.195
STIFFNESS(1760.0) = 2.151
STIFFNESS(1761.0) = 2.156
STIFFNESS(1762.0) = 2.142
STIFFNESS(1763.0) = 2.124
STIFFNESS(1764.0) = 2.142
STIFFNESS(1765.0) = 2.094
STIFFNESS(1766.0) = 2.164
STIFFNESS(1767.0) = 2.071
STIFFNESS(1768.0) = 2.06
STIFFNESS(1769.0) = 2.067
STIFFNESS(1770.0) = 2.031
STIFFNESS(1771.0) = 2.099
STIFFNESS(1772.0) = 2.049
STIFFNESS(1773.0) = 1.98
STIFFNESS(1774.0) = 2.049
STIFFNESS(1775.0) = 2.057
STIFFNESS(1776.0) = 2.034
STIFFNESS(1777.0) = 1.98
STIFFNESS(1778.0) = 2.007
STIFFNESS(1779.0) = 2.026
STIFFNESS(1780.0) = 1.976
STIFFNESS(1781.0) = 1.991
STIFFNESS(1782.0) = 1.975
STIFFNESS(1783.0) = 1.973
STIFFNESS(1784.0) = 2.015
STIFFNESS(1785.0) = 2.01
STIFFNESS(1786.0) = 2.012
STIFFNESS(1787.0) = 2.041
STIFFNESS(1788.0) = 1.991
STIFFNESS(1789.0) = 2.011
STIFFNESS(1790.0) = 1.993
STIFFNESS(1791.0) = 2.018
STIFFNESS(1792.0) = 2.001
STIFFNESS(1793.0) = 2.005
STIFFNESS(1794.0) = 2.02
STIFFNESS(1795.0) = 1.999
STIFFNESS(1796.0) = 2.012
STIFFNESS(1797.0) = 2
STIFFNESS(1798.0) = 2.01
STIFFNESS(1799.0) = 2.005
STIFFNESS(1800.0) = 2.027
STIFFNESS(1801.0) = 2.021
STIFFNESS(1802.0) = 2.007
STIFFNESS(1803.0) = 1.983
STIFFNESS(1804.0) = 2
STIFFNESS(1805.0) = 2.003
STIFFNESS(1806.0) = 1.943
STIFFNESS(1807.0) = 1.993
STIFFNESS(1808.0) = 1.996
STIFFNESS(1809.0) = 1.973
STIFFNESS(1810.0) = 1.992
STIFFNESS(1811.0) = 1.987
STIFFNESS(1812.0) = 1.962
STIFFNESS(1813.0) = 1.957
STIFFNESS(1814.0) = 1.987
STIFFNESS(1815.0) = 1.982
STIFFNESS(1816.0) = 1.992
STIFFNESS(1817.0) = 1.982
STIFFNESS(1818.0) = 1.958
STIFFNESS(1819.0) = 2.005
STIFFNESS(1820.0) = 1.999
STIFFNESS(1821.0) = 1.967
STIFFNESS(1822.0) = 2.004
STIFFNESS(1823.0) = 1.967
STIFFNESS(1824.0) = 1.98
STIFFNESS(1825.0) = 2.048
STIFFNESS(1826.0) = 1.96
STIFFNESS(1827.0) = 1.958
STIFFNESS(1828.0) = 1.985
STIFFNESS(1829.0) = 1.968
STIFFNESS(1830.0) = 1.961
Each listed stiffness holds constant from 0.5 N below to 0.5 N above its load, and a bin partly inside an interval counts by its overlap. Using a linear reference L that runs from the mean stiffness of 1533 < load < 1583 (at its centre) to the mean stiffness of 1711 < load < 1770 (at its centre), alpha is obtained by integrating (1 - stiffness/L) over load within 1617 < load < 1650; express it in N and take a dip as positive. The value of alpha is 5.63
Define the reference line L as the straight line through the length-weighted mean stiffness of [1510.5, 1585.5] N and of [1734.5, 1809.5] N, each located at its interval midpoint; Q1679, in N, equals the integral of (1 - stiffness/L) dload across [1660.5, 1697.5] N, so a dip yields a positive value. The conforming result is 2.9 N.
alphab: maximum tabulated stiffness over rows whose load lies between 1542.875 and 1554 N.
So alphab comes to 2.499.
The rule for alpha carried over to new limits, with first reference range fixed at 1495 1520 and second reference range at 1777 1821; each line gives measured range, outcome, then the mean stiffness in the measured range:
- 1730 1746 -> -1.3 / 2.17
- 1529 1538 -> 0.1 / 1.98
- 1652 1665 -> 2.0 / 1.69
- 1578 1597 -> 0.1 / 1.99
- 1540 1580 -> -1.5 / 2.07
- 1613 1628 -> 0.5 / 1.93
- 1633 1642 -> 1.6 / 1.65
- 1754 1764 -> -0.9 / 2.18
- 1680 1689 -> 0.3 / 1.94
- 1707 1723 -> 0.3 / 1.96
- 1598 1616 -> 0.2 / 1.98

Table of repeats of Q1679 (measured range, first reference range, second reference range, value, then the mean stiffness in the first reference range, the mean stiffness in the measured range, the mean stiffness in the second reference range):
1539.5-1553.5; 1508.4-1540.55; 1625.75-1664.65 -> -2.09 N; 1.99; 2.22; 1.66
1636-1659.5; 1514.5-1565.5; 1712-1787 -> 5.65 N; 2.05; 1.58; 2.09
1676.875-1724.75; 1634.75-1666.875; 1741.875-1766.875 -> -1.14 N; 1.63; 1.95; 2.21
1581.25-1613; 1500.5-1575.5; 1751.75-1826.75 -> 0.85 N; 2.04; 1.98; 2.04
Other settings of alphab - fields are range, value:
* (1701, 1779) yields 2.293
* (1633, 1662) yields 1.781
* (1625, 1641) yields 1.887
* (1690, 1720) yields 1.995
